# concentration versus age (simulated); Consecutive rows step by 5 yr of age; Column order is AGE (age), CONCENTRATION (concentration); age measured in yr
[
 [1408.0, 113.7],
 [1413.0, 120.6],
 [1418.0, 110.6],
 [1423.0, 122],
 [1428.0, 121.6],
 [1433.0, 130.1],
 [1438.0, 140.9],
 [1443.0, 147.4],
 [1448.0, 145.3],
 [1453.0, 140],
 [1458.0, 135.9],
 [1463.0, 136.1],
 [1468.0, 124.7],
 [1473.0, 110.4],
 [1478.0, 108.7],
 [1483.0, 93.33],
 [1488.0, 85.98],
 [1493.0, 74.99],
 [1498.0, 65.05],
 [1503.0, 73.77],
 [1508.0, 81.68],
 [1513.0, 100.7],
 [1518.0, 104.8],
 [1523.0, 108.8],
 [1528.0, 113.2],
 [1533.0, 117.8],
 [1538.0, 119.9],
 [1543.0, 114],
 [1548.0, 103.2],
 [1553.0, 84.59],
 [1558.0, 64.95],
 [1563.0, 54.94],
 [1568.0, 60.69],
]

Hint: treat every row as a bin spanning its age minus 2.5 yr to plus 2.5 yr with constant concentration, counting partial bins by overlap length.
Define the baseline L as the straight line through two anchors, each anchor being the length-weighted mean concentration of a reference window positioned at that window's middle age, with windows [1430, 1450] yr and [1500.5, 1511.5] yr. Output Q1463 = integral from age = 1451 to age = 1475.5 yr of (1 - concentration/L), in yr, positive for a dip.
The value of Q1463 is -2.1 yr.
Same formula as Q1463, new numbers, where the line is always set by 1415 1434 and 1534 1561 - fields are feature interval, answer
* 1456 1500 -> 2.77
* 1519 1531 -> -1.02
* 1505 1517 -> 1.40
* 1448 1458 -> -2.19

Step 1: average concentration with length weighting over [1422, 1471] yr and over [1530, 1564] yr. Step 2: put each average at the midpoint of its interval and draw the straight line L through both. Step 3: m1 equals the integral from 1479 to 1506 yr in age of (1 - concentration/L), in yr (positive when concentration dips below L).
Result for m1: 8.51 yr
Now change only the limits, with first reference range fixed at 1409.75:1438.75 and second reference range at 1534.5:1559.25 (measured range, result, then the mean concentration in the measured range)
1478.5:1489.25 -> 1.7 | 93.6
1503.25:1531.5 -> 1.3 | 100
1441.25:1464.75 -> -4.7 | 141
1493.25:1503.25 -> 3.6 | 69.7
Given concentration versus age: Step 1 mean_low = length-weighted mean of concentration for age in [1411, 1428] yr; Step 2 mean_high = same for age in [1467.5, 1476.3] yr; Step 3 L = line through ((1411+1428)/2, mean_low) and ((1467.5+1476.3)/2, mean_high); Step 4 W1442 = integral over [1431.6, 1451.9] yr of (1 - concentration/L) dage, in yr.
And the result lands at -4.3 yr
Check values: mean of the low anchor 118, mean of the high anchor 115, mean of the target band 141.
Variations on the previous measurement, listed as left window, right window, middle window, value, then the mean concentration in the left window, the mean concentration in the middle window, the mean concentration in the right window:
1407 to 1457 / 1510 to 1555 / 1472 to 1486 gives 1.95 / 130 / 103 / 107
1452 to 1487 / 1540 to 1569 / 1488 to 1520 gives 6.20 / 119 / 83.4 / 82.1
